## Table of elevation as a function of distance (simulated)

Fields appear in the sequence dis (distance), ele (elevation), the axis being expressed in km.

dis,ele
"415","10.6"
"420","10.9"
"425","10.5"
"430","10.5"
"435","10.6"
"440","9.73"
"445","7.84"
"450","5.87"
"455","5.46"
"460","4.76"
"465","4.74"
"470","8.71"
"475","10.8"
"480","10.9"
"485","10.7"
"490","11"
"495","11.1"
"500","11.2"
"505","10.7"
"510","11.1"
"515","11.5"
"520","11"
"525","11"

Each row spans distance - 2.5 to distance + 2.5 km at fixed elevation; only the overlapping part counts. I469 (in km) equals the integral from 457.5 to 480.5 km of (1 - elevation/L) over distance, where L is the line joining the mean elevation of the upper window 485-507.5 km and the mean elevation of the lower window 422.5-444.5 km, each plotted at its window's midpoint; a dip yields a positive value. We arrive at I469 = 6.3 km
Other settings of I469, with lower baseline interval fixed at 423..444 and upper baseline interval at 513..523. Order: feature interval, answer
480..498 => -0.13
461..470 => 4.02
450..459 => 4.28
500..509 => 0.12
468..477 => 0.76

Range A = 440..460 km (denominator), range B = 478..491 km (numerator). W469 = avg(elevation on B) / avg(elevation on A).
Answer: 1.64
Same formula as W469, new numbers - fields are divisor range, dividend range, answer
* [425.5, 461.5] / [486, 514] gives 1.37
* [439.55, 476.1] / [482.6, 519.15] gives 1.59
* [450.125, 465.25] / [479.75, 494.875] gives 2.11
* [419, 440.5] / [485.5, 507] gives 1.05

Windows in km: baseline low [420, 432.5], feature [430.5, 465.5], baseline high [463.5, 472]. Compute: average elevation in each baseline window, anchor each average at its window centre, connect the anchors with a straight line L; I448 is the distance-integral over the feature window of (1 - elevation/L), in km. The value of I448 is 5.86 km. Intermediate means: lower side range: 10.6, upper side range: 6.84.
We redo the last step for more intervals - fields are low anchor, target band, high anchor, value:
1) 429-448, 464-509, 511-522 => 1.7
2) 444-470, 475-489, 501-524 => -4.5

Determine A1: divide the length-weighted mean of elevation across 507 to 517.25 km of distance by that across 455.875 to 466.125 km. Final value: 2.3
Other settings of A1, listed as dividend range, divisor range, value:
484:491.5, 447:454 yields 1.83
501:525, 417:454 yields 1.19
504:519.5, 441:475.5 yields 1.64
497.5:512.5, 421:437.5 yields 1.04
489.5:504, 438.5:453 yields 1.46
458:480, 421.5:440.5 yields 0.74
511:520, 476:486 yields 1.04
